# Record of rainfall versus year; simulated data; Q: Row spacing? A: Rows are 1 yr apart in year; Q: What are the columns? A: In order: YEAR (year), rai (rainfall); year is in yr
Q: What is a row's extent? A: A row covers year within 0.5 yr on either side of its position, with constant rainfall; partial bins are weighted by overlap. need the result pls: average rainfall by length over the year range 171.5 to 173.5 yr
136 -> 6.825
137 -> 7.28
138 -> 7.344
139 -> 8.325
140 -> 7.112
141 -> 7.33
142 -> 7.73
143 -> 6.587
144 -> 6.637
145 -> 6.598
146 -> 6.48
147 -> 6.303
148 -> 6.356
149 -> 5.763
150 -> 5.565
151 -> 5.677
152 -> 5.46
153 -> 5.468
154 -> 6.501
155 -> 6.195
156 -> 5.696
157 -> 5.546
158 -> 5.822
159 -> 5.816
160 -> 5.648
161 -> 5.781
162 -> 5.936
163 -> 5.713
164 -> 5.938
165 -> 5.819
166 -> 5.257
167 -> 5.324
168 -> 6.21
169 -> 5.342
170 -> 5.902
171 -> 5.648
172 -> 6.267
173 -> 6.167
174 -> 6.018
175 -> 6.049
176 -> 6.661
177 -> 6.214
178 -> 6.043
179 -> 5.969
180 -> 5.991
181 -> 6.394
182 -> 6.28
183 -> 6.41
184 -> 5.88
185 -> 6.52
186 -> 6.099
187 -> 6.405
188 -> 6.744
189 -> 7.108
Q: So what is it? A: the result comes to 6.22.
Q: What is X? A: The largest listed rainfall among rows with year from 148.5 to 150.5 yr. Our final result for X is 5.763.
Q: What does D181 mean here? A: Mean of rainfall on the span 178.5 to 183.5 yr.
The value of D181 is 6.21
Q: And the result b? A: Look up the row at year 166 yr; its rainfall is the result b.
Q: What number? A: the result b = 5.257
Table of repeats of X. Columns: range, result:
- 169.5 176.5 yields 6.661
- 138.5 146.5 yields 8.325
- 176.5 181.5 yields 6.394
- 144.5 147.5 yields 6.598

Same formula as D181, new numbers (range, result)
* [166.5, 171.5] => 5.69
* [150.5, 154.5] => 5.78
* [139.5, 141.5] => 7.22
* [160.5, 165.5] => 5.84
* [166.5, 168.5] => 5.77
